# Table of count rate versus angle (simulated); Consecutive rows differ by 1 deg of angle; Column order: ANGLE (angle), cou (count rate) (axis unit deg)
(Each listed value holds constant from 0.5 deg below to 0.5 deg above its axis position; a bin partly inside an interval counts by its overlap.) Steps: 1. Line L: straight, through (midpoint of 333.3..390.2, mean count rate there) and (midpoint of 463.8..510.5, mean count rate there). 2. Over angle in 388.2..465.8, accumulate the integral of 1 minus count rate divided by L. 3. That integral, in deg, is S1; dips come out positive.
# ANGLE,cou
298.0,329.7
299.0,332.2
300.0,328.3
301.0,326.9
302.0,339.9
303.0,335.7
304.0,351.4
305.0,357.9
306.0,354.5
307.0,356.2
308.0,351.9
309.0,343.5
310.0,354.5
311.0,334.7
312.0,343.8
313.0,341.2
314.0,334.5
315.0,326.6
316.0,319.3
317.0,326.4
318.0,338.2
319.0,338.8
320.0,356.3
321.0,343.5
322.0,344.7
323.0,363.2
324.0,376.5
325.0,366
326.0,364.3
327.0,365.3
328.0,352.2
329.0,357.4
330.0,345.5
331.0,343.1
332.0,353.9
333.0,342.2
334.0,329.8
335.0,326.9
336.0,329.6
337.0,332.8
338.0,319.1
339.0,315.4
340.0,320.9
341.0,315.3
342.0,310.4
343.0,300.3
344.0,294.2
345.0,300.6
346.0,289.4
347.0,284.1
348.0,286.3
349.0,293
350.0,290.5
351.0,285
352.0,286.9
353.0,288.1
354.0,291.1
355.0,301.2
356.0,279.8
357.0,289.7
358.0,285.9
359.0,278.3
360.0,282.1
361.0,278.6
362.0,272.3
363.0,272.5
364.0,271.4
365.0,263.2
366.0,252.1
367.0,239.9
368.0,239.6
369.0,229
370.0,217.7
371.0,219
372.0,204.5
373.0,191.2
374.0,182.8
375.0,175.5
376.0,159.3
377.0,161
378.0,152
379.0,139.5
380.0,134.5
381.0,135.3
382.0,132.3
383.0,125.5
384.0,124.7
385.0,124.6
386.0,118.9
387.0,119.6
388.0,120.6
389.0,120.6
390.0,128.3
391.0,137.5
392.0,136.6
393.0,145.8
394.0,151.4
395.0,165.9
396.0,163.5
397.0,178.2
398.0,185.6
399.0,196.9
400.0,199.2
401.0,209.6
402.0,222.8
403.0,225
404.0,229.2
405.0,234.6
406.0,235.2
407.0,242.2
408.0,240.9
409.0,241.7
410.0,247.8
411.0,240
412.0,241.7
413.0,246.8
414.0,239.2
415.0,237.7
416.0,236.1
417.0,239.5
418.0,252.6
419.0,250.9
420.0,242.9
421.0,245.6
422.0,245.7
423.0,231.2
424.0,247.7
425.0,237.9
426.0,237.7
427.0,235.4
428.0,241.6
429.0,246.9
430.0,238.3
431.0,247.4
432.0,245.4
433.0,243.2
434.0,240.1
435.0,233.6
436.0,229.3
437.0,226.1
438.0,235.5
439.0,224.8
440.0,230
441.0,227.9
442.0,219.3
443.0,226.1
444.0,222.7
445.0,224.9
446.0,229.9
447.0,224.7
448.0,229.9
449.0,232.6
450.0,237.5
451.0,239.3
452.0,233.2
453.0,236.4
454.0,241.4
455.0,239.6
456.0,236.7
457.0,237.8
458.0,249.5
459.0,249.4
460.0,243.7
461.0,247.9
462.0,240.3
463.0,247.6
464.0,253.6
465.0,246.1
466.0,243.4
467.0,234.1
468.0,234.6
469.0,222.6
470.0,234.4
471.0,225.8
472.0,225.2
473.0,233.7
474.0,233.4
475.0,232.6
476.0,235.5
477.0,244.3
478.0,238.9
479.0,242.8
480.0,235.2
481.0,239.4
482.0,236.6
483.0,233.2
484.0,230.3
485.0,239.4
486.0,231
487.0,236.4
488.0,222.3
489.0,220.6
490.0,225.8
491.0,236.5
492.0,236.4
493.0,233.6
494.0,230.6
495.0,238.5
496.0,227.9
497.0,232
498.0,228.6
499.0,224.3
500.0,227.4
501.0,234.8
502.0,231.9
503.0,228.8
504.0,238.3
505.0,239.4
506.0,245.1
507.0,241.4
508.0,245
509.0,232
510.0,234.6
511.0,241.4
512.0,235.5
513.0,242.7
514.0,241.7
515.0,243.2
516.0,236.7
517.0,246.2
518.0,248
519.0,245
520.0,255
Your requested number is 3.9 deg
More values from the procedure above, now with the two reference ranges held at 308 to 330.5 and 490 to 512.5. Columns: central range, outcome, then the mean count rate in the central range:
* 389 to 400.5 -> 5.3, 161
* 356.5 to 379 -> 6.2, 231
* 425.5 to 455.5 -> 4.2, 234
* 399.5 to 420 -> 3.9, 236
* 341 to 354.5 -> 1.5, 293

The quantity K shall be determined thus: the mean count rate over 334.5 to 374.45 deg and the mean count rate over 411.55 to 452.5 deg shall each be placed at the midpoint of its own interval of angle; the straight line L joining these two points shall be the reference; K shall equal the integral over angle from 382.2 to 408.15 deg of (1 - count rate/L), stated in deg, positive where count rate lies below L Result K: 8.55 deg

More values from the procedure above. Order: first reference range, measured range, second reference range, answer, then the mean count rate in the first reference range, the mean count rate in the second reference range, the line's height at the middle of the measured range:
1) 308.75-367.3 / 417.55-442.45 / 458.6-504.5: 2.4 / 316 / 235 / 264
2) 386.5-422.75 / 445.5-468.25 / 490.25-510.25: -1.9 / 206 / 234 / 221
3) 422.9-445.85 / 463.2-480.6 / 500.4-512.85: 0.0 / 234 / 237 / 236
